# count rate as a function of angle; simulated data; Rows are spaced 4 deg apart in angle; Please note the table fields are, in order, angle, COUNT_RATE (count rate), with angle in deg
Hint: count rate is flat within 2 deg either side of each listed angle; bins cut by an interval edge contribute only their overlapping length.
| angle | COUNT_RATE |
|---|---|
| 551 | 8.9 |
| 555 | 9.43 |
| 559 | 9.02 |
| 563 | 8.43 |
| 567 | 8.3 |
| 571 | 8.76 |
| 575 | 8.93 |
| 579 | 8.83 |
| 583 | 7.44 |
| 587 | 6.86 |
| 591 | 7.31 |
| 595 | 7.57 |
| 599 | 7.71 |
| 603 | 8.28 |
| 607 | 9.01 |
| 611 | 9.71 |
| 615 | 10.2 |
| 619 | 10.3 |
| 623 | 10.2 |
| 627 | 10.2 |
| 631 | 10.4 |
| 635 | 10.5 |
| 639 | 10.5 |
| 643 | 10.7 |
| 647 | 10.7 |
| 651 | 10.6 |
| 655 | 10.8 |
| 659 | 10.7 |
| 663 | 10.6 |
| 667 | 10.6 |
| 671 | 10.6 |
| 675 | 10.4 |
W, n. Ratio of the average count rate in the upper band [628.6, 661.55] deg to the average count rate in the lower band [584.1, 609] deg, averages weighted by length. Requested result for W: 1.36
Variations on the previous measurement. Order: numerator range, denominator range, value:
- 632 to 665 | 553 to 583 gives 1.22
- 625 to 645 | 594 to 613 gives 1.23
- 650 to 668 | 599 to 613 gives 1.21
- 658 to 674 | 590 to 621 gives 1.20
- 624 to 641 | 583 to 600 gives 1.41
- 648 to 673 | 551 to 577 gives 1.21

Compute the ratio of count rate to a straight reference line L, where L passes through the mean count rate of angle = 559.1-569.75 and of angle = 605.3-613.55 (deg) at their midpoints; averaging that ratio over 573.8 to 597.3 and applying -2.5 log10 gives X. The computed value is 0.15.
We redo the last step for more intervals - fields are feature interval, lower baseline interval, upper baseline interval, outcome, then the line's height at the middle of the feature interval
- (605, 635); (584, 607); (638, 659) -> -0.11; 9.06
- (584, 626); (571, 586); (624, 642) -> 0.08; 9.35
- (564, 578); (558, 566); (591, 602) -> -0.04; 8.37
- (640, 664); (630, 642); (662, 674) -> -0.01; 10.5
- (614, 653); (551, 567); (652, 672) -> -0.03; 10.2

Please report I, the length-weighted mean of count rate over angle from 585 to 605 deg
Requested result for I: 7.55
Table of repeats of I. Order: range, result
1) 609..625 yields 10.1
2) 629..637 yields 10.4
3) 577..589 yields 7.71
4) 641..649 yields 10.7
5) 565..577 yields 8.66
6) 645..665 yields 10.7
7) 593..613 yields 8.46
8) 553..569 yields 8.79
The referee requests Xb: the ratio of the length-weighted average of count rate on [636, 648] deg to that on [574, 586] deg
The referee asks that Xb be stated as 1.3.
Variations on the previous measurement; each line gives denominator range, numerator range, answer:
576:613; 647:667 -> 1.32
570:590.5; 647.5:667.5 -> 1.32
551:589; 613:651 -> 1.23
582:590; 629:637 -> 1.46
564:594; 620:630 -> 1.27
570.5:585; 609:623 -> 1.19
